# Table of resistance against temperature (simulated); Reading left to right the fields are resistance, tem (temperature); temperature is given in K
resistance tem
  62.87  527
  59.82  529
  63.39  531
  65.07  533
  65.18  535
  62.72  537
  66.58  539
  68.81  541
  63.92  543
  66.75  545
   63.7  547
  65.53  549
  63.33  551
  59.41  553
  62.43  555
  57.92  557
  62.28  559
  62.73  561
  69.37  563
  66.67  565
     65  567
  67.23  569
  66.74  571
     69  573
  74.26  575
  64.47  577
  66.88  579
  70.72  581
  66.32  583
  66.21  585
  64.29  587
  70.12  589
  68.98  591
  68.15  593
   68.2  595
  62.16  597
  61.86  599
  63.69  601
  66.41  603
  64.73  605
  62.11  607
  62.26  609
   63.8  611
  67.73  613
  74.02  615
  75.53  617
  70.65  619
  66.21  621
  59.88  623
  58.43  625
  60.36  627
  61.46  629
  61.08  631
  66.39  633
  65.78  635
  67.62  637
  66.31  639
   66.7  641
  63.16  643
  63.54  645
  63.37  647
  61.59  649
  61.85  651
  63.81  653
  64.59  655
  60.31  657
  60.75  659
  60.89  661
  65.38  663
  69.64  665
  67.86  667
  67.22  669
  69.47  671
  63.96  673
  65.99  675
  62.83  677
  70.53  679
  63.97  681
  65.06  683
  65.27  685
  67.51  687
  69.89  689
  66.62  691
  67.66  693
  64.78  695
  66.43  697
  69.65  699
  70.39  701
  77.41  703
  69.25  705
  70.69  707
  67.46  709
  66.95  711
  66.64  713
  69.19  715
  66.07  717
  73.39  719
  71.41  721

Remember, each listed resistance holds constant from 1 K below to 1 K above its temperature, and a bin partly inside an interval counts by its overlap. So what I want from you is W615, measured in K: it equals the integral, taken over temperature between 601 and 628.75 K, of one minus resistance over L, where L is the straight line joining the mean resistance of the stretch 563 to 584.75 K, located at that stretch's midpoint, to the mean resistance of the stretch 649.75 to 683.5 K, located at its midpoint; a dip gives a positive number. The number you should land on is 0.5 K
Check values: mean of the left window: 67.8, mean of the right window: 64.9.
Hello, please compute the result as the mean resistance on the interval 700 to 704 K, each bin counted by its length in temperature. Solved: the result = 73.9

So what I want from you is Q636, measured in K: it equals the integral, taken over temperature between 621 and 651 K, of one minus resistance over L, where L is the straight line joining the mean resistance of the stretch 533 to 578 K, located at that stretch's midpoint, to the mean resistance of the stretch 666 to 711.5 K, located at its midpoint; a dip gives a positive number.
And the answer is 1.5 K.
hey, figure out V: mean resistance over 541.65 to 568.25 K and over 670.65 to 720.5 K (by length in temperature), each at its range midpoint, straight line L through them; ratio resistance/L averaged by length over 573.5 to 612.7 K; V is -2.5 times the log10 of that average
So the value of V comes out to -0.02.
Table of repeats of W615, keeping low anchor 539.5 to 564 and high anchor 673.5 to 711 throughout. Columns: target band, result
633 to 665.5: 1.2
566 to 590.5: -1.1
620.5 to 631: 0.8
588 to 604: -0.3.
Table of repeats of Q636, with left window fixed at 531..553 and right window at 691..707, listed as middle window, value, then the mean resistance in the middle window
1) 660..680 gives 0.6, 66.4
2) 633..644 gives 0.3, 66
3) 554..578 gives -0.1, 65.7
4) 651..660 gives 0.8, 62.3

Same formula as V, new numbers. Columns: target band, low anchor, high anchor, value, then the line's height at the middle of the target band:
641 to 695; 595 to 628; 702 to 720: 0.04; 67.7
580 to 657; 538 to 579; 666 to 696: 0.01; 65.9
